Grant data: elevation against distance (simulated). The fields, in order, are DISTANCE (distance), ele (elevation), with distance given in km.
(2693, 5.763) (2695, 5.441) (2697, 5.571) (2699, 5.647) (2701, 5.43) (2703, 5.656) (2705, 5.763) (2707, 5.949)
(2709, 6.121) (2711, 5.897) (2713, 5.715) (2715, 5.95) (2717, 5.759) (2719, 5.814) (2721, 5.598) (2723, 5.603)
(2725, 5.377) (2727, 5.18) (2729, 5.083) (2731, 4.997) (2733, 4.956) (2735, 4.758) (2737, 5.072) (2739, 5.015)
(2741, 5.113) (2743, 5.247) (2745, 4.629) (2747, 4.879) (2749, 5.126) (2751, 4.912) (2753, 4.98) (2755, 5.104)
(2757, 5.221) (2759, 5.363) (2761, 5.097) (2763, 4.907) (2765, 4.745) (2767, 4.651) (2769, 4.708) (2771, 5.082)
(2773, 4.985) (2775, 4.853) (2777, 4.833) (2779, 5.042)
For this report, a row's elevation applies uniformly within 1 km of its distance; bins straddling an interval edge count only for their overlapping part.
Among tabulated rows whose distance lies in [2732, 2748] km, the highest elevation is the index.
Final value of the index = 5.247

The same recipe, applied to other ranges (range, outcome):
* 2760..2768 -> 5.097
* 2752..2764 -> 5.363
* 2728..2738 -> 5.083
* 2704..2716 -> 6.121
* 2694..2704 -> 5.656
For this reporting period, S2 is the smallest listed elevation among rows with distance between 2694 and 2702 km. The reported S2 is 5.43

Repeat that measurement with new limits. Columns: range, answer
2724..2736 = 4.758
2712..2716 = 5.715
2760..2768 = 4.651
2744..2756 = 4.629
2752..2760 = 4.98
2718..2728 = 5.18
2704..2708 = 5.763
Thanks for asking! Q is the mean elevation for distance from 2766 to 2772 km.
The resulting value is 4.81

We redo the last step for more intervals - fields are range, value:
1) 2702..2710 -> 5.87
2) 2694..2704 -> 5.55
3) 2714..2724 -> 5.74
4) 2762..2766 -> 4.83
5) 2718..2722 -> 5.71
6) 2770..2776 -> 4.97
